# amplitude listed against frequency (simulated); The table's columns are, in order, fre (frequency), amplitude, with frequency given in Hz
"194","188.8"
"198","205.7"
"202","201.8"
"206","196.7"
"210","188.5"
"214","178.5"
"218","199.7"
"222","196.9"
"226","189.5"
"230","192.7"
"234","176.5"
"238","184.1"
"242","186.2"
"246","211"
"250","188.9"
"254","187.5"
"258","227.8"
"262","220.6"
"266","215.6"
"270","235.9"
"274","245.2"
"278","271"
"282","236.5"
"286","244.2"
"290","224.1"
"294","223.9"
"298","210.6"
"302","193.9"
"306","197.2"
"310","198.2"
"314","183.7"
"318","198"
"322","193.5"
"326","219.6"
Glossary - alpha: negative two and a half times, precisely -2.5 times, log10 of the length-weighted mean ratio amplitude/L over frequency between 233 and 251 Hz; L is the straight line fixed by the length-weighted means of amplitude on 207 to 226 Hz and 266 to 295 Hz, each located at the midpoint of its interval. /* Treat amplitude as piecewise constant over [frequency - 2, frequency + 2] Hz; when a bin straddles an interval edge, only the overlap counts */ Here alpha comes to 0.11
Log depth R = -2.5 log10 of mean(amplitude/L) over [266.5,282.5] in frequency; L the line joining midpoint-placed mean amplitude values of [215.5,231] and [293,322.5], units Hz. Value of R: -0.24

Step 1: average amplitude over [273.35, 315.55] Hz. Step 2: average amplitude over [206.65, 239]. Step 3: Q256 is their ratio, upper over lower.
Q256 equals 1.2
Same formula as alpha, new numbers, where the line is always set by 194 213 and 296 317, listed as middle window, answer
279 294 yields -0.20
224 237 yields 0.06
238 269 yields -0.05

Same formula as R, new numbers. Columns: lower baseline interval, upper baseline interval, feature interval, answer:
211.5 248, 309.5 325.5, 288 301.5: -0.12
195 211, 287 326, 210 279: -0.02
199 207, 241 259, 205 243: 0.06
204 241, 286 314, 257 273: -0.13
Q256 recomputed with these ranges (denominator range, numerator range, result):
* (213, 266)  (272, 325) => 1.10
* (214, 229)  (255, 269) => 1.14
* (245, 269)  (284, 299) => 1.08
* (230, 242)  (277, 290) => 1.34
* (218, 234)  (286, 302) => 1.14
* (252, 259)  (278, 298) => 1.14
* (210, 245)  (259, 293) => 1.25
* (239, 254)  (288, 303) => 1.11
